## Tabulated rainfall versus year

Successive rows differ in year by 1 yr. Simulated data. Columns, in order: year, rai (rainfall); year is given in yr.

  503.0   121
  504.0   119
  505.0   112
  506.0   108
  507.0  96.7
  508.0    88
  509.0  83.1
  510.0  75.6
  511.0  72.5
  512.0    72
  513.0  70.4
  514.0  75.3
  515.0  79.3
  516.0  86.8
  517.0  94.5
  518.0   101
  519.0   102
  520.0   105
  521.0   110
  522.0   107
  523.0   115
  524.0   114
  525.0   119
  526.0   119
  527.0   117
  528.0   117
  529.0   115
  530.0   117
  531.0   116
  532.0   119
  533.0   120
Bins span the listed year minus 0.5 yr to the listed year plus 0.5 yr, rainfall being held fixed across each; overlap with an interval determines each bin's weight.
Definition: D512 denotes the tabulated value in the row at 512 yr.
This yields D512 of 72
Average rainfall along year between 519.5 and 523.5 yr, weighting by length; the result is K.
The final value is 109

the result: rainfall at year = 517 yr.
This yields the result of 94.5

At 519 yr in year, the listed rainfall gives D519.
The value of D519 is 102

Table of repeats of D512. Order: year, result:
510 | 75.6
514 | 75.3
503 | 121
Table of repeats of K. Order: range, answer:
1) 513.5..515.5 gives 77.3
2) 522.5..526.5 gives 117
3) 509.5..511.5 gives 74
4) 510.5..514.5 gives 72.5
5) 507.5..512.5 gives 78.2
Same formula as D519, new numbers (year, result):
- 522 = 107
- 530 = 117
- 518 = 101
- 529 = 115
